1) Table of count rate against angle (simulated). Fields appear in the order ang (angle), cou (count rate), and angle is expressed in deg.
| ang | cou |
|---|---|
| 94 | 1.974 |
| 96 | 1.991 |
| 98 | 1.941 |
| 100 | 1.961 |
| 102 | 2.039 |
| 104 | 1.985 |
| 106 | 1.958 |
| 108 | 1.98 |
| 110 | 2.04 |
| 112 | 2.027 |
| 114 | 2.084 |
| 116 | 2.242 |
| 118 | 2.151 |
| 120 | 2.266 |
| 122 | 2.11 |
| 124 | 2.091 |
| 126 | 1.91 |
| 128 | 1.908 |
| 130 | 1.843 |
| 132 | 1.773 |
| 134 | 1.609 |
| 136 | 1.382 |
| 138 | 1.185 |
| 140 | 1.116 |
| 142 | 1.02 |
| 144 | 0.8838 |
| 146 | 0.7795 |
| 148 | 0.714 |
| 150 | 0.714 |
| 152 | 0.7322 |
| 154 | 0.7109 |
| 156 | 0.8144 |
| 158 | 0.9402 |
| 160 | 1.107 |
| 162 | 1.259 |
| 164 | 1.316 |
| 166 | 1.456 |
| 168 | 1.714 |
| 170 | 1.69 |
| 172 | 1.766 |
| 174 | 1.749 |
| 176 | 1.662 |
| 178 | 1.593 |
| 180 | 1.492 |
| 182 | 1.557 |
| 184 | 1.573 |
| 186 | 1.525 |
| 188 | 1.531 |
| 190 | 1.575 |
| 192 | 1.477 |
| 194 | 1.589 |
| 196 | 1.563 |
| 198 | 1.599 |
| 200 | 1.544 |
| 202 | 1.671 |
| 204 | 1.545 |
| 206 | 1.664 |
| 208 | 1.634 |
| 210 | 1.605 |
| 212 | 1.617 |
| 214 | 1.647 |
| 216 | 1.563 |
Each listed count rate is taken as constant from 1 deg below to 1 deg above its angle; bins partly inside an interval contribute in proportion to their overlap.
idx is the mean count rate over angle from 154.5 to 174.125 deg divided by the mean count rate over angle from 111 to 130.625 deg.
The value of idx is 0.7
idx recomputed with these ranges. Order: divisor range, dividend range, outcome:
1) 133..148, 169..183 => 1.48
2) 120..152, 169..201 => 1.13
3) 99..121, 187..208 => 0.76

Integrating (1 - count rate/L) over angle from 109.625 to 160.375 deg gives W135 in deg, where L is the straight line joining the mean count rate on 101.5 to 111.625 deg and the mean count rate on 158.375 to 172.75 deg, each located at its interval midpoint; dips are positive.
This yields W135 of 8.8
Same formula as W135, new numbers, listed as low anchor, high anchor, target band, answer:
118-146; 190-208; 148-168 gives 7.17 deg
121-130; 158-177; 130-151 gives 7.79 deg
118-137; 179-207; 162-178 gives 0.76 deg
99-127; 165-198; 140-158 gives 9.86 deg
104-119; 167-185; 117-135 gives 0.09 deg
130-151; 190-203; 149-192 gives 1.02 deg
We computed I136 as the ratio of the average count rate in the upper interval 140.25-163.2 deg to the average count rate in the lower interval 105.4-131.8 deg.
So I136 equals 0.4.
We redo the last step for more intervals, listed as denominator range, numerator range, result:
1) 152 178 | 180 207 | 1.17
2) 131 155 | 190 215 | 1.52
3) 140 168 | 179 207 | 1.58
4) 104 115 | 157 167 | 0.60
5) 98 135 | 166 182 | 0.82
